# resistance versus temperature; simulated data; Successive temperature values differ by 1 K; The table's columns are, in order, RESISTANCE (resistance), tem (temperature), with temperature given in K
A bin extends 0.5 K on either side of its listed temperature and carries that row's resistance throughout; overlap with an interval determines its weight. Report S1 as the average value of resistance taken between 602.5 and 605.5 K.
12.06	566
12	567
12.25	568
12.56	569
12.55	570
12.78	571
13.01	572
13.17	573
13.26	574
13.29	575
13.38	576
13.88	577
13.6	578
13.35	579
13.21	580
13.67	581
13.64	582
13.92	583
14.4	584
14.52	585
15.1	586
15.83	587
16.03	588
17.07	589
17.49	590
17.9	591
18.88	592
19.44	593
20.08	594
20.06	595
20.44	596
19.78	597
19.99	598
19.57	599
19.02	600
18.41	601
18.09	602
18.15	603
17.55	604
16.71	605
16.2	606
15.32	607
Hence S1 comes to 17.5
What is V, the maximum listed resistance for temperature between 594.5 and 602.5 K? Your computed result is 20.44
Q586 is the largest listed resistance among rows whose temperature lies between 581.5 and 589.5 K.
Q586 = 17.07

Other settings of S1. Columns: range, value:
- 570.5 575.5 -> 13.1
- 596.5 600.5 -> 19.6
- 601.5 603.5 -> 18.1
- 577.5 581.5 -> 13.5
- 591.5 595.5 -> 19.6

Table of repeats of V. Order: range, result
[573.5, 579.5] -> 13.88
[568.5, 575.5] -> 13.29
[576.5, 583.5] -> 13.92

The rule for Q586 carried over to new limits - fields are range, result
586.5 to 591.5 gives 17.9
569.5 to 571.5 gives 12.78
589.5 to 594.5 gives 20.08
